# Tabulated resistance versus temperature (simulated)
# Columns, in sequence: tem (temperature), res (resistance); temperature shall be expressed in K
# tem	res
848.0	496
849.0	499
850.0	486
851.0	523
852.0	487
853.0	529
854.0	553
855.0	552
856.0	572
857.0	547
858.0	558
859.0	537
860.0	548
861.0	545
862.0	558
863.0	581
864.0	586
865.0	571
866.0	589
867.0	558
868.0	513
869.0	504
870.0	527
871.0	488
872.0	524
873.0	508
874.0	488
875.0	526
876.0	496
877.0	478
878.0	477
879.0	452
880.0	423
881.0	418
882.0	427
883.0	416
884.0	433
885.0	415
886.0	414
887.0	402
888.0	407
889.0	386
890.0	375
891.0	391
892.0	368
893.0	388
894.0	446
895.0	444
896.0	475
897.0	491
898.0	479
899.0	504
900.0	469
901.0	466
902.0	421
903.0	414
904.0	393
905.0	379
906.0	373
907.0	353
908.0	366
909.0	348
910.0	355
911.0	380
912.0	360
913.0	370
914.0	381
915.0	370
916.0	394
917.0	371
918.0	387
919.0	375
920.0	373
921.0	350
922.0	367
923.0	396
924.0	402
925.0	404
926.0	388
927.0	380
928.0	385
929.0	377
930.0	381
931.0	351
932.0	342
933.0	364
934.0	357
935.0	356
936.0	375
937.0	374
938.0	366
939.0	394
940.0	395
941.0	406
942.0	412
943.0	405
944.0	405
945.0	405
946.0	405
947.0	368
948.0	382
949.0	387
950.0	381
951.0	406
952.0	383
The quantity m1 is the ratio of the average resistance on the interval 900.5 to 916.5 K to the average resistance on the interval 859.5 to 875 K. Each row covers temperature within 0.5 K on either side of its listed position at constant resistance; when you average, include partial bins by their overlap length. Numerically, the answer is 0.7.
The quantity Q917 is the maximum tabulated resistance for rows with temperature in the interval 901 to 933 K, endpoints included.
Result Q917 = 466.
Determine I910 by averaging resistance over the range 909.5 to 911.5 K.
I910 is 368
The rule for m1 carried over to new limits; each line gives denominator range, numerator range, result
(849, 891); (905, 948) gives 0.76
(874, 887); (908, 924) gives 0.83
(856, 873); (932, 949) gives 0.70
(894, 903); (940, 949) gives 0.86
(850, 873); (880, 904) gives 0.79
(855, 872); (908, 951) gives 0.69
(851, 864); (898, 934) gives 0.71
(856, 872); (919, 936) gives 0.68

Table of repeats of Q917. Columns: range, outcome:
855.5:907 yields 589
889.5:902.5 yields 504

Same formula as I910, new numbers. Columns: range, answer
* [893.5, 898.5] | 467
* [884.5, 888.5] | 410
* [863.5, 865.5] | 578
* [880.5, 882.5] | 422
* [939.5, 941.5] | 400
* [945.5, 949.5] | 386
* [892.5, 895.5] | 426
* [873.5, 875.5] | 507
